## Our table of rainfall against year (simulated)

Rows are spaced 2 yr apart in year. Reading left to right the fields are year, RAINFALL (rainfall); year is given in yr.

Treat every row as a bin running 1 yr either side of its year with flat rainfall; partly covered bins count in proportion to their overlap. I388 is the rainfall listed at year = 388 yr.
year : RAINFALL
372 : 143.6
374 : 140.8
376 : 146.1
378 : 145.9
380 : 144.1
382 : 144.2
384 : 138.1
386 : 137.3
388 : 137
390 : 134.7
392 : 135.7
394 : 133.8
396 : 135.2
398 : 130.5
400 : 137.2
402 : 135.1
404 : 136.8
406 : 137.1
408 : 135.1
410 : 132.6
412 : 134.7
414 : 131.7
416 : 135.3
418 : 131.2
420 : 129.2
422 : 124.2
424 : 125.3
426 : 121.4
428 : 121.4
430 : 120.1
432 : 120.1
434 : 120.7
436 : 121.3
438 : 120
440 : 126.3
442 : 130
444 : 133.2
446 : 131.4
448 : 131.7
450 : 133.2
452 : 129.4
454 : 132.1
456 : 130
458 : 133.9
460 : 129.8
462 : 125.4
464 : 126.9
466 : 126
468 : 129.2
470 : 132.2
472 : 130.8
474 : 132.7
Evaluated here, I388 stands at 137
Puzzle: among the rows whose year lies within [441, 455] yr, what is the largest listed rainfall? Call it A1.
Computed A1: 133.2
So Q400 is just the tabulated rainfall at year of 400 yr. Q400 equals 137.2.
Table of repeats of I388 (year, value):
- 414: 131.7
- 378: 145.9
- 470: 132.2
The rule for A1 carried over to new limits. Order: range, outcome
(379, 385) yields 144.2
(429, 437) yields 121.3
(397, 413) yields 137.2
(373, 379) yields 146.1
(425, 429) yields 121.4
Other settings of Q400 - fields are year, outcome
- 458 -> 133.9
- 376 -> 146.1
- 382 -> 144.2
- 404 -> 136.8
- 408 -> 135.1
